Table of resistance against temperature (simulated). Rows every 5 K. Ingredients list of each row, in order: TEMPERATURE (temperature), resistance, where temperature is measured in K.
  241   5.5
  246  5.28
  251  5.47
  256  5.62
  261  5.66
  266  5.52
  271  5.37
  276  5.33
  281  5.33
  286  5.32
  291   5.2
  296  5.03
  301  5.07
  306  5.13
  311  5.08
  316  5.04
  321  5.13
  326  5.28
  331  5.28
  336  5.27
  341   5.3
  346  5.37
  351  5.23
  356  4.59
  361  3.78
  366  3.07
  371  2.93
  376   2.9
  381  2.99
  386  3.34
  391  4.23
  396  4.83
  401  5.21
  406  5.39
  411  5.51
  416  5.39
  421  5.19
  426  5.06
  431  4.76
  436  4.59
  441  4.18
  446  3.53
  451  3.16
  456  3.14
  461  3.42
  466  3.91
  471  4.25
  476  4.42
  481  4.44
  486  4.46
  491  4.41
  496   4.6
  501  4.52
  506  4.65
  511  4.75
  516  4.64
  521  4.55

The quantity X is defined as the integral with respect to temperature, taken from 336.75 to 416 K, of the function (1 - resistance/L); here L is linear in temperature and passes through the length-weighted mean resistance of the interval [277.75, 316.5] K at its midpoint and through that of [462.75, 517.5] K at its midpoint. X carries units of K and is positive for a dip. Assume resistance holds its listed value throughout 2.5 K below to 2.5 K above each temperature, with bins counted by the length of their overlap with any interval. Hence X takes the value 8.06 K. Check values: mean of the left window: 5.16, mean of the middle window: 4.37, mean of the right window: 4.44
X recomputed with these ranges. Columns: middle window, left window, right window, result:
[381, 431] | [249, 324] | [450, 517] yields -1.9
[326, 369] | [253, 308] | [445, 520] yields 1.8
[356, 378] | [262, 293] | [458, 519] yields 7.1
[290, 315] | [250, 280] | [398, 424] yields 1.6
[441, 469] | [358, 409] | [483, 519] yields 5.2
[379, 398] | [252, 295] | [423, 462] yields 2.6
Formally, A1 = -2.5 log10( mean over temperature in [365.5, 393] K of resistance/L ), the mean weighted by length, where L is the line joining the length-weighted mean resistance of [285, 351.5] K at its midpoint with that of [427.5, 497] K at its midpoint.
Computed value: 0.409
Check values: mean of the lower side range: 5.19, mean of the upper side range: 4.09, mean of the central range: 3.24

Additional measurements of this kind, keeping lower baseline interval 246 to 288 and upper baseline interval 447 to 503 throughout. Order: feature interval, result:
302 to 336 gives -0.014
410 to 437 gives -0.158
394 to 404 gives -0.111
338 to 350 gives -0.083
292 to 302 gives 0.036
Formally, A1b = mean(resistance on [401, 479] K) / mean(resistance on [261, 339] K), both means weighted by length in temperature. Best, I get 0.84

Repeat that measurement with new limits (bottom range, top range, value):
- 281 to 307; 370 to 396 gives 0.67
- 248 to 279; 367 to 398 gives 0.64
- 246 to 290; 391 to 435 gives 0.94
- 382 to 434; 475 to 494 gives 0.92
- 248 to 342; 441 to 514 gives 0.78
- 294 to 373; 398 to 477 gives 0.93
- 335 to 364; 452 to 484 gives 0.80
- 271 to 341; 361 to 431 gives 0.83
